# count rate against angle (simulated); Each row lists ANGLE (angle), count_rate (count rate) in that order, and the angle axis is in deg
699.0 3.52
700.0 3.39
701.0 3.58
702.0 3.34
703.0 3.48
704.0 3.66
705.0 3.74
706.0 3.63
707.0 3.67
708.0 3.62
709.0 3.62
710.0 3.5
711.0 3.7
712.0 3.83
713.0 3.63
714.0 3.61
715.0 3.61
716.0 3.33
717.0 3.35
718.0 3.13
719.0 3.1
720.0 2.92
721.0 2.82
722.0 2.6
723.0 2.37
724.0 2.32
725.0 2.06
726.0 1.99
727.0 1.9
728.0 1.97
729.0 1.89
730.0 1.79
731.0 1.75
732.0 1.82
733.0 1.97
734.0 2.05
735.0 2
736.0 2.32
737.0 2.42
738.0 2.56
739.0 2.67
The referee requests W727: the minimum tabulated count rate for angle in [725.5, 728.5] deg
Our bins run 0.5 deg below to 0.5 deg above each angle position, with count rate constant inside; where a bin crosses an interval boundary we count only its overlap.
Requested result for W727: 1.9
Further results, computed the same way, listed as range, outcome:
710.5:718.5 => 3.13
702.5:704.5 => 3.48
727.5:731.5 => 1.75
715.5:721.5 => 2.82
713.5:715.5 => 3.61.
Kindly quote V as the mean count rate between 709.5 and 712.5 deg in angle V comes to 3.68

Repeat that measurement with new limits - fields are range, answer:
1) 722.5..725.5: 2.25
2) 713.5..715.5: 3.61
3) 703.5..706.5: 3.68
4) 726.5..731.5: 1.86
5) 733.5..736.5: 2.12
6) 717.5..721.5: 2.99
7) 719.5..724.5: 2.61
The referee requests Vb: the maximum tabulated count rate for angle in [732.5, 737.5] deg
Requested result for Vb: 2.42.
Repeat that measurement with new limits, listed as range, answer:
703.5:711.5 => 3.74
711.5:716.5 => 3.83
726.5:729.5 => 1.97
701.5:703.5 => 3.48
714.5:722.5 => 3.61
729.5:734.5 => 2.05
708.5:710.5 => 3.62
